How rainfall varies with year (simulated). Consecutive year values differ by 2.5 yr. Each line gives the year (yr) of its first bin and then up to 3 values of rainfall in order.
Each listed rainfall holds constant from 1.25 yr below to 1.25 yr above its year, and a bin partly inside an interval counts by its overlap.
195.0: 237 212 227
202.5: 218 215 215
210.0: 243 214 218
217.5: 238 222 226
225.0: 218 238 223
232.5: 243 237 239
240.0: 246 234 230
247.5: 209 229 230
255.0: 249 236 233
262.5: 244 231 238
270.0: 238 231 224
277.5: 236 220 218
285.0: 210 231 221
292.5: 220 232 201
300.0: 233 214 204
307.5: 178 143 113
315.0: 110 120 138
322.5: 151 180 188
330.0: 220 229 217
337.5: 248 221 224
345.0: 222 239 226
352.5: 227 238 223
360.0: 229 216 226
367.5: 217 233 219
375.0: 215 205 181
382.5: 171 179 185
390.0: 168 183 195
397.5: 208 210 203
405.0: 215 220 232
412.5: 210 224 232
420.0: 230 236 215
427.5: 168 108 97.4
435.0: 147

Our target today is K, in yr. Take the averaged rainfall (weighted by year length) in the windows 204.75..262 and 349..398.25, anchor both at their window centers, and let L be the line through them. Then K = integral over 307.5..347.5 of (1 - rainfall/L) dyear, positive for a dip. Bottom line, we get 5.8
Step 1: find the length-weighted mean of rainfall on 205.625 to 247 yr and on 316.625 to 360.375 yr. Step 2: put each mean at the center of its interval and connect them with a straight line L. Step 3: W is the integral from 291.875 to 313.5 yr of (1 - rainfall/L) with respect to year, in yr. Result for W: 2.2 yr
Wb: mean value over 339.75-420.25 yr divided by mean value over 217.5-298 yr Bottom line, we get 0.9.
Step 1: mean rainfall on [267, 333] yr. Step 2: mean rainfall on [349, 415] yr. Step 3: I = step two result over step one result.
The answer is 1.06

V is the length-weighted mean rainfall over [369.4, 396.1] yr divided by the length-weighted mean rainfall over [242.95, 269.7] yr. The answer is 0.8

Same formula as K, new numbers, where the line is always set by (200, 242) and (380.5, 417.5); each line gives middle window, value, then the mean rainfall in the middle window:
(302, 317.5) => 4.4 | 154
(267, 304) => -0.9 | 224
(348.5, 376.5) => -2.4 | 224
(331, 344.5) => -1.1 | 227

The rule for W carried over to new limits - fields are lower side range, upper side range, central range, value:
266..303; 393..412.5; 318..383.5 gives 1.8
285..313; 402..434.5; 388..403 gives 0.4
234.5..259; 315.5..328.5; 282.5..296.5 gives -2.6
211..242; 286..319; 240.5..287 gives -4.9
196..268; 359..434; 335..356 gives -2.0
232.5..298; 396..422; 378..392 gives 2.7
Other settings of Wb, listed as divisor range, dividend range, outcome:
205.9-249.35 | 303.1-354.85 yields 0.84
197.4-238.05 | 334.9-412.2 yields 0.94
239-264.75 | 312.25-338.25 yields 0.75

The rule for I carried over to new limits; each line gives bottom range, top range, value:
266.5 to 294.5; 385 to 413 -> 0.89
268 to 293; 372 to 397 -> 0.84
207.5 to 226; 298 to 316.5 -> 0.76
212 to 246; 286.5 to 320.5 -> 0.79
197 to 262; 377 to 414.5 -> 0.87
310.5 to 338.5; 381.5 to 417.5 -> 1.17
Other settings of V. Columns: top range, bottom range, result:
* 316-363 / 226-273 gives 0.88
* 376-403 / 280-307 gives 0.87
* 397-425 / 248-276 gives 0.94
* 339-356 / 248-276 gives 0.97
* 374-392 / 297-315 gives 1.04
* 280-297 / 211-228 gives 0.98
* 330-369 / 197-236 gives 1.00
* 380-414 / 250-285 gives 0.85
